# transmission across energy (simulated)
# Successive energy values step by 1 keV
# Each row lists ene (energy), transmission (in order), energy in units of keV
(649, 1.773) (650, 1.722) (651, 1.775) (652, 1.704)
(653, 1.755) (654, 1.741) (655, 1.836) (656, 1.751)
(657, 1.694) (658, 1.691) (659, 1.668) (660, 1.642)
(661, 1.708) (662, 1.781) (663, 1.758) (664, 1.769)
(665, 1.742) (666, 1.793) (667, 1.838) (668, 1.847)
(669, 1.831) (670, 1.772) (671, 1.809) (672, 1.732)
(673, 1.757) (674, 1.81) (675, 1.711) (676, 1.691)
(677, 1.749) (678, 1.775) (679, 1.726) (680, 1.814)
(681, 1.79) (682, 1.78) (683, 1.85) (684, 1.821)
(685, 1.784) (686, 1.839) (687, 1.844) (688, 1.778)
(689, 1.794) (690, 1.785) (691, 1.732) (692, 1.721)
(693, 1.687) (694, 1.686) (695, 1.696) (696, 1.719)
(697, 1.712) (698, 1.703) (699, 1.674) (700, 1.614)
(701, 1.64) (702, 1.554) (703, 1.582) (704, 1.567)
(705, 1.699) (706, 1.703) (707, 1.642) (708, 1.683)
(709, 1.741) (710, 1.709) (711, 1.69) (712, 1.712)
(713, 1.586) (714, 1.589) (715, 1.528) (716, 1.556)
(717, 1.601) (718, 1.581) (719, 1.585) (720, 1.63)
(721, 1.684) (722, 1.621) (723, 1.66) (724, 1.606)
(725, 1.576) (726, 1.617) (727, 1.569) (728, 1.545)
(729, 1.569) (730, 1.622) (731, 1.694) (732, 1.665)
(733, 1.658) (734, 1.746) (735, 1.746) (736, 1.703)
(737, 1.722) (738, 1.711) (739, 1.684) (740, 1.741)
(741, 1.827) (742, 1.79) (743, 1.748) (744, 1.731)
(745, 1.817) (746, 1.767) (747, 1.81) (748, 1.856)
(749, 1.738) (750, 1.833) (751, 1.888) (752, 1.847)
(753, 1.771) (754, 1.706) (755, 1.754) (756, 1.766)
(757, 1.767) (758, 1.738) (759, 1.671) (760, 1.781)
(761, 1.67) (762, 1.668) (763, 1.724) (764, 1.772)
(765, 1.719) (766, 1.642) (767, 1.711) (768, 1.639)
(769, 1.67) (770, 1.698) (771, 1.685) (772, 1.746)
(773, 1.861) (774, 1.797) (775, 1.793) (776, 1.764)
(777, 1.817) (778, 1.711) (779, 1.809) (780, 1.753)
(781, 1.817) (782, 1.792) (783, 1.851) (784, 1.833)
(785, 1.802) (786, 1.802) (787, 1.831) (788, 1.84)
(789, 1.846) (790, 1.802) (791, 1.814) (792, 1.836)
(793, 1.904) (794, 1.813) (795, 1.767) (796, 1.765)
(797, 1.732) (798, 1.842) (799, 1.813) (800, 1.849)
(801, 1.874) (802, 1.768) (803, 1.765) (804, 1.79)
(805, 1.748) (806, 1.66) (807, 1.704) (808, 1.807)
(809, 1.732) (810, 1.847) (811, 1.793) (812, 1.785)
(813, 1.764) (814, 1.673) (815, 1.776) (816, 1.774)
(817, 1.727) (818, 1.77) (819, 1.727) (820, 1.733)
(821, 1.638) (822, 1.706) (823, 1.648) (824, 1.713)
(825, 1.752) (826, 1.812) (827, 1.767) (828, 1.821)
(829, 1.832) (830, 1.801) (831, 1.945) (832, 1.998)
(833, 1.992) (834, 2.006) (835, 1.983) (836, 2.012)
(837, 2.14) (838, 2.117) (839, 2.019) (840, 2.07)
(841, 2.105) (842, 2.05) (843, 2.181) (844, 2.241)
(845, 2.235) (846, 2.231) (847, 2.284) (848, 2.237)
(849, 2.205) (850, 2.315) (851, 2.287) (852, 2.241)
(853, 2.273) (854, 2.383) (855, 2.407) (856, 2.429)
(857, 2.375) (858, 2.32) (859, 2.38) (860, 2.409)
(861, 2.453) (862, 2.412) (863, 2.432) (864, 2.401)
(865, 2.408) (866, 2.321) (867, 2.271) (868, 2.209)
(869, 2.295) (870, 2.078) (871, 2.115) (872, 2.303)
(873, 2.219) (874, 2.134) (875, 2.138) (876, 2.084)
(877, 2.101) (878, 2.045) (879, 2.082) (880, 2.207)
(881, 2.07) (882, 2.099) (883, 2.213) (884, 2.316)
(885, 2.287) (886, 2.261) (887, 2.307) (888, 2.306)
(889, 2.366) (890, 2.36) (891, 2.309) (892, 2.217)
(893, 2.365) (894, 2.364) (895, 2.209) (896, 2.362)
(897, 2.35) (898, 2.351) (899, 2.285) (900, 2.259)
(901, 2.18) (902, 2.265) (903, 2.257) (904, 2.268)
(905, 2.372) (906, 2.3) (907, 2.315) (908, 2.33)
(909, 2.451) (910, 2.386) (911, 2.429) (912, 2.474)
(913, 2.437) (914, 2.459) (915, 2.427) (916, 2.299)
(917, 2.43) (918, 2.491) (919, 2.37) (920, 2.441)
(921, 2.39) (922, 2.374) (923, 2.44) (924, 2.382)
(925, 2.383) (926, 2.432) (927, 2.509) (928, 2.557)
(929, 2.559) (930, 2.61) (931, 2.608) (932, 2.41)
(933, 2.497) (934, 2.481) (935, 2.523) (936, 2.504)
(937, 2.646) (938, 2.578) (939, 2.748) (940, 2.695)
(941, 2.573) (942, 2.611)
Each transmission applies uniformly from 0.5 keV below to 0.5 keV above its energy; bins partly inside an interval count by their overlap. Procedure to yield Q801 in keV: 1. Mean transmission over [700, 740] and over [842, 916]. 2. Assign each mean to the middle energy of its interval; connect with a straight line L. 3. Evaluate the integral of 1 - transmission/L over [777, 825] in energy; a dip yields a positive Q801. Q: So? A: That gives 4.6 keV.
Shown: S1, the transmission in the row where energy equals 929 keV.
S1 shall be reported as 2.559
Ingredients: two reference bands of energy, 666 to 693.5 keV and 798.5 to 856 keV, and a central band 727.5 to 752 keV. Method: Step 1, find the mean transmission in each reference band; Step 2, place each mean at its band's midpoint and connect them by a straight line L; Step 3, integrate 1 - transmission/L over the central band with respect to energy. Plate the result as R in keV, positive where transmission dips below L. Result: 1.5 keV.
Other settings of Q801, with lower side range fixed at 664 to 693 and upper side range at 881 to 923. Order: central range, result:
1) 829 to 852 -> 0.78 keV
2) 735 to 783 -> 5.44 keV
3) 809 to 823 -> 2.49 keV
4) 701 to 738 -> 4.79 keV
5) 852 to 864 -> -0.85 keV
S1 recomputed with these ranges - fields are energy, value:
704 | 1.567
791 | 1.814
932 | 2.41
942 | 2.611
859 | 2.38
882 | 2.099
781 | 1.817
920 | 2.441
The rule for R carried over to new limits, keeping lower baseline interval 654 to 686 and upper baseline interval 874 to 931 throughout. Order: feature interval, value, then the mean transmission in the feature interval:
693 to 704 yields 1.08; 1.66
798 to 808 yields 1.47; 1.78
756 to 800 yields 5.57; 1.77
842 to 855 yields -0.35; 2.26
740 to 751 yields 0.87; 1.79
